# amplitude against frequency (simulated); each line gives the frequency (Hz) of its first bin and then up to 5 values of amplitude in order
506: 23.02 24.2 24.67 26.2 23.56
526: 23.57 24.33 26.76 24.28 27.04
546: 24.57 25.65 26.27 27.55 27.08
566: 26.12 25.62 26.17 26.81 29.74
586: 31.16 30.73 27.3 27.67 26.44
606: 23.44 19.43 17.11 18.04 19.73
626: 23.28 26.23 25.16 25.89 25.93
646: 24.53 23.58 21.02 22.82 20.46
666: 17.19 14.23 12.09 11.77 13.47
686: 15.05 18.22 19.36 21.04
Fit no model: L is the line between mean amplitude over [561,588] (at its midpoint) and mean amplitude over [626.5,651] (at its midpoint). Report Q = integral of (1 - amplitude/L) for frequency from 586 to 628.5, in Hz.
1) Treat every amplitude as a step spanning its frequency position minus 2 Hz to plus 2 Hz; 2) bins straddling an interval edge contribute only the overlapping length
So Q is 4.3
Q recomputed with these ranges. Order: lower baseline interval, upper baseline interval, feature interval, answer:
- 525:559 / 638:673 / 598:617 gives 0.85 Hz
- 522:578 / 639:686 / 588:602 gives -3.23 Hz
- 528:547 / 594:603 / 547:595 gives -1.91 Hz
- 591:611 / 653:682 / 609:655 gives -3.33 Hz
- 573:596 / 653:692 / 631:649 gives -3.68 Hz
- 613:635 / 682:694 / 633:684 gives -1.67 Hz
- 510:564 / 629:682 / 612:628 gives 1.74 Hz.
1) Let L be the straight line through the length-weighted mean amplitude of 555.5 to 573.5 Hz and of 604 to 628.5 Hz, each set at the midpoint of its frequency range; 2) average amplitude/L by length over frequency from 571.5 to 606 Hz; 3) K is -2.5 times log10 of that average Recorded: -0.18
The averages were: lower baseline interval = 26.5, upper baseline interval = 20.3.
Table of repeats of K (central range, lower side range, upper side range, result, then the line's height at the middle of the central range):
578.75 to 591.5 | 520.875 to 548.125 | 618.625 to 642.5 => -0.231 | 24.4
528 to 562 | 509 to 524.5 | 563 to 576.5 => -0.020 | 25.4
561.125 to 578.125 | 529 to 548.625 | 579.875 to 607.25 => 0.030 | 27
